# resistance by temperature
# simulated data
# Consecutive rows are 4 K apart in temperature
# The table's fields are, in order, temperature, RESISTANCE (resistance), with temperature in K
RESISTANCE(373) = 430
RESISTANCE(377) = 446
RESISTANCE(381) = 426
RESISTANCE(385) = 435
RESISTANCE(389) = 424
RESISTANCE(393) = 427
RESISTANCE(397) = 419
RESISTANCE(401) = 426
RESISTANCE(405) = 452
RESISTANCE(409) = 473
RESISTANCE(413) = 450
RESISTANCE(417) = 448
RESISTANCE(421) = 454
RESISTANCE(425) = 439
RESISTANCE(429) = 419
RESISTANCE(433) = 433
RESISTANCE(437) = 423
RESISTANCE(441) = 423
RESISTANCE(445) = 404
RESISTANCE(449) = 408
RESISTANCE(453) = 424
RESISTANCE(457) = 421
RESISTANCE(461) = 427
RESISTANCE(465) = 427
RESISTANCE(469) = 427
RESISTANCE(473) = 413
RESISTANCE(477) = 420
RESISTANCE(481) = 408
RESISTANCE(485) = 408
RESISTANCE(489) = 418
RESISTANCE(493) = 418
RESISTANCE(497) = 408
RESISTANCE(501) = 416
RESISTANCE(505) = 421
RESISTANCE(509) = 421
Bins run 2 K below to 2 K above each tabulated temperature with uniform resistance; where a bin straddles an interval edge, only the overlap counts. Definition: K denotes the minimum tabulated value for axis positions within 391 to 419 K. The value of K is 419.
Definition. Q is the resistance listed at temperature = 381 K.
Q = 426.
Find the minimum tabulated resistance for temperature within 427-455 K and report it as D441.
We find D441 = 404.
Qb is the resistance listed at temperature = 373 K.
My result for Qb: 430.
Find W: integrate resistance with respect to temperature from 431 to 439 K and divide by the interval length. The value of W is 428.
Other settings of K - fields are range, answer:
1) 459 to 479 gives 413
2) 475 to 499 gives 408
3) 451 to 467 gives 421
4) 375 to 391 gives 424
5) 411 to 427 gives 439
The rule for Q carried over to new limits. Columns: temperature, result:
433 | 433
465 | 427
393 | 427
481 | 408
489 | 418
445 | 404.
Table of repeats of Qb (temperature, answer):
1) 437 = 423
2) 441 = 423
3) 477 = 420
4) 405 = 452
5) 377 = 446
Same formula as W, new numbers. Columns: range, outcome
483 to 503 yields 414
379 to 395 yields 428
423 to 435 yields 430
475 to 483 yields 414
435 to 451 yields 414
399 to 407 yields 439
